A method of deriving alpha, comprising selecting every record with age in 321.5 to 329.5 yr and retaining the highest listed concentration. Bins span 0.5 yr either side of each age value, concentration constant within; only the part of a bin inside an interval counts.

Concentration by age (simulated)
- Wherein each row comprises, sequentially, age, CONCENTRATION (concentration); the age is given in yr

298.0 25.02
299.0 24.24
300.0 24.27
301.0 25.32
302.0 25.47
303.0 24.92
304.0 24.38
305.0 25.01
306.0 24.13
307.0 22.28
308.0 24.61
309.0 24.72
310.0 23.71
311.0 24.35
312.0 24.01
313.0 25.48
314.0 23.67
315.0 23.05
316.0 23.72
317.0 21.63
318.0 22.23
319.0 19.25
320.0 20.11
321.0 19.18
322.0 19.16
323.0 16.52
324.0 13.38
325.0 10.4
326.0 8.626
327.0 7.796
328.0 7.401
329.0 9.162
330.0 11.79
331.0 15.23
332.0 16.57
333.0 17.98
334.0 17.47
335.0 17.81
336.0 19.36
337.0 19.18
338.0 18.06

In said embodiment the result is 19.16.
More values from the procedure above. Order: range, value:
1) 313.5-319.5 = 23.72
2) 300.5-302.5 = 25.47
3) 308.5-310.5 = 24.72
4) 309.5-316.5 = 25.48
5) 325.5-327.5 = 8.626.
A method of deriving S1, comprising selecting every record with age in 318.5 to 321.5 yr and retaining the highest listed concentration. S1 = 20.11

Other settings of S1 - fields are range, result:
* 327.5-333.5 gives 17.98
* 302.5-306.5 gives 25.01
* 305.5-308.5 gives 24.61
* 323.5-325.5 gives 13.38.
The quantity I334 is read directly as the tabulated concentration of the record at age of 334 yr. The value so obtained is 17.47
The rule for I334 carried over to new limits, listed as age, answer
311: 24.35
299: 24.24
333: 17.98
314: 23.67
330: 11.79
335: 17.81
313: 25.48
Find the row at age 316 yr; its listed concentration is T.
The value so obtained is 23.72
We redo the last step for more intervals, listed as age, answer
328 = 7.401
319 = 19.25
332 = 16.57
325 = 10.4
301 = 25.32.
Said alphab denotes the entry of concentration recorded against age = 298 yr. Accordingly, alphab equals 25.02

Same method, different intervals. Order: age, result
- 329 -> 9.162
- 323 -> 16.52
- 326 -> 8.626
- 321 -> 19.18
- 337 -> 19.18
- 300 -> 24.27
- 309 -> 24.72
